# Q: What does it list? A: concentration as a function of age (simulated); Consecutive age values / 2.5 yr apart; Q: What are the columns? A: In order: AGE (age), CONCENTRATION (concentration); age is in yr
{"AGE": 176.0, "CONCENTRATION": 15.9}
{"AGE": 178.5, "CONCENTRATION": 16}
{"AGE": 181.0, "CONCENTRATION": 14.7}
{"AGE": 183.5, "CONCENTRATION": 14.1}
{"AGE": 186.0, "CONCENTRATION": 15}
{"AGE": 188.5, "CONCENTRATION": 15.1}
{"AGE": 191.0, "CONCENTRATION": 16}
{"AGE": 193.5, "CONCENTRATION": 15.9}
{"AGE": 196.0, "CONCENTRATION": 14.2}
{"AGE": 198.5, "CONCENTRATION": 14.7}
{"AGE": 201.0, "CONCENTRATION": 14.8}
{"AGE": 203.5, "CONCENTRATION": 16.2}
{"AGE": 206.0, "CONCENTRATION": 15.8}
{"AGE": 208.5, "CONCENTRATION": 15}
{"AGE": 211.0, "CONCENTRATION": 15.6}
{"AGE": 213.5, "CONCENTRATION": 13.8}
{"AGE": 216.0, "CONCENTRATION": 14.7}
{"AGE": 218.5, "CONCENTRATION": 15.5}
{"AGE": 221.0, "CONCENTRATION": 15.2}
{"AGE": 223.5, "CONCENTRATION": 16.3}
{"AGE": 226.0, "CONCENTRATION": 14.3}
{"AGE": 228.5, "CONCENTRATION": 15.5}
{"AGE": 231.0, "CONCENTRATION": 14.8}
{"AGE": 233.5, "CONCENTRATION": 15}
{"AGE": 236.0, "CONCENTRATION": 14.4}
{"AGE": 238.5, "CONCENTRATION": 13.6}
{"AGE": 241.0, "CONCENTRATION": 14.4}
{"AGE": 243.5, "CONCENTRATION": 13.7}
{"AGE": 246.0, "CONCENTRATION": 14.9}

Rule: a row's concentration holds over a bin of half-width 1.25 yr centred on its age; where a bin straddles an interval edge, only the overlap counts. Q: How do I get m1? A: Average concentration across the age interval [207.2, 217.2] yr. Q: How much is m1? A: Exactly 14.8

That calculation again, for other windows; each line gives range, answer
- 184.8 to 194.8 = 15.5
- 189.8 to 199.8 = 15.2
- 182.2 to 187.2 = 14.5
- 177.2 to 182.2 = 15.4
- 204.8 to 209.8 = 15.4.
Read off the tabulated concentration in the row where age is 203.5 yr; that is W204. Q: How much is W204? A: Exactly 16.2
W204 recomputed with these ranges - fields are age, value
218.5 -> 15.5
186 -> 15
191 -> 16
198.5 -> 14.7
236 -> 14.4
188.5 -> 15.1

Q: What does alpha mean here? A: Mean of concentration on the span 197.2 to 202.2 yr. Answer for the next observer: 14.7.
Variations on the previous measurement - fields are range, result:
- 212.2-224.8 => 15.1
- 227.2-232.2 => 15.1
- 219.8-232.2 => 15.2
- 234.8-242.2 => 14.1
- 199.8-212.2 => 15.5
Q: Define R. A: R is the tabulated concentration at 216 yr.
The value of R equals 14.7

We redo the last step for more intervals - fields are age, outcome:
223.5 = 16.3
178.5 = 16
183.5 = 14.1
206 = 15.8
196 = 14.2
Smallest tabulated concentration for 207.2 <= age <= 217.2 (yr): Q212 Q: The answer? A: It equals 13.8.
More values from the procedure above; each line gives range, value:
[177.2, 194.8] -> 14.1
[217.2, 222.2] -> 15.2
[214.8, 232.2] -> 14.3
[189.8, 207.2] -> 14.2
